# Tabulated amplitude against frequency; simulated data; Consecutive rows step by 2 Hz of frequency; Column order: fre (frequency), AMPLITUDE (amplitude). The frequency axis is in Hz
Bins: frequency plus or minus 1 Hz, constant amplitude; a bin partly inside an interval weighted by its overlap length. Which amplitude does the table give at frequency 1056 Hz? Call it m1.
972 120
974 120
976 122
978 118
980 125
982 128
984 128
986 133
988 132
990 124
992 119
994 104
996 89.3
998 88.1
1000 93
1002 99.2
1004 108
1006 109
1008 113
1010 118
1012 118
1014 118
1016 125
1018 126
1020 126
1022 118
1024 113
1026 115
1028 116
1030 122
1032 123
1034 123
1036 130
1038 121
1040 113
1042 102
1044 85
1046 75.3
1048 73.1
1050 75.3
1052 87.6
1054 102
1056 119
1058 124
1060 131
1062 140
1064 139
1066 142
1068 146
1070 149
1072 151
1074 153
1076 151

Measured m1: 119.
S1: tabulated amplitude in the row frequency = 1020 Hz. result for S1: 126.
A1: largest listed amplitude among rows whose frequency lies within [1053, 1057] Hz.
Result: 119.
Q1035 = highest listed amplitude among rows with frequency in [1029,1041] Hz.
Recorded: 130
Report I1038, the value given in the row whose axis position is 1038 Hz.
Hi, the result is 121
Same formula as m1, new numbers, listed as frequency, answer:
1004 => 108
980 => 125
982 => 128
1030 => 122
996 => 89.3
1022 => 118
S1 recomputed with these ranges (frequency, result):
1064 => 139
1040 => 113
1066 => 142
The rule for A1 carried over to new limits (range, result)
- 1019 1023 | 126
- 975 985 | 128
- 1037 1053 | 121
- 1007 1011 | 118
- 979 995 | 133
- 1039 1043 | 113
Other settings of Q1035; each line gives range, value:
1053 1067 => 142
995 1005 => 108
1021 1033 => 123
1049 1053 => 87.6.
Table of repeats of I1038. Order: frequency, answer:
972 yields 120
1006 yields 109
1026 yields 115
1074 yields 153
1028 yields 116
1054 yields 102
